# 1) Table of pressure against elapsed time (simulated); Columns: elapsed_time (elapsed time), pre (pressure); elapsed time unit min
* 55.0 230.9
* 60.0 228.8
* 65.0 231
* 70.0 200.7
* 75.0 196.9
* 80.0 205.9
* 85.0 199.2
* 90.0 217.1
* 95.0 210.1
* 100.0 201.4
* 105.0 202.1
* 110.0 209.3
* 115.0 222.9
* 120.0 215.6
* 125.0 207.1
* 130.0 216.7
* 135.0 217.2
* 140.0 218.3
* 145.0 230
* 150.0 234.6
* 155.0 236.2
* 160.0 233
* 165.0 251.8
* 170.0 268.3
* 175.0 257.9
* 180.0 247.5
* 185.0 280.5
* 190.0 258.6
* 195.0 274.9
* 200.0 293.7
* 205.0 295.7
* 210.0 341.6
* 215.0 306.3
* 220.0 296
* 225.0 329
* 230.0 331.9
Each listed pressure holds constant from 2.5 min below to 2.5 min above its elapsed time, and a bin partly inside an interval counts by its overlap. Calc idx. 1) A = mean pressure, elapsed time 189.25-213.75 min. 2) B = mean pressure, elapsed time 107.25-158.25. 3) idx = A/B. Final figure 1.34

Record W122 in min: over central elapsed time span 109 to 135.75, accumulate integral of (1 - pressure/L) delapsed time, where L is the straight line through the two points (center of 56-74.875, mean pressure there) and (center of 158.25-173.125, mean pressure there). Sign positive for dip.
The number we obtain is 2.53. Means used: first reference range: 218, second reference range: 252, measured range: 215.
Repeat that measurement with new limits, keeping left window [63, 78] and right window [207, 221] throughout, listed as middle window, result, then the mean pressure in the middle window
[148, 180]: 3.62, 247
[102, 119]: 1.94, 212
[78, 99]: 1.37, 208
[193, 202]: 0.57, 284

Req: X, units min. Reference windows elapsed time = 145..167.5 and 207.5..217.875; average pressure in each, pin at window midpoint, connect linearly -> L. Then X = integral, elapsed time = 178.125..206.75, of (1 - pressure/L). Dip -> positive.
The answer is 1.7 min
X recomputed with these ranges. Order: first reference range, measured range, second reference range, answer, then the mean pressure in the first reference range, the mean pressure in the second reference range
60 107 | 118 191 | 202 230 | 7.65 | 208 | 315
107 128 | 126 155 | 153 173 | 0.92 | 214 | 248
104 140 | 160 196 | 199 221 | 1.78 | 214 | 308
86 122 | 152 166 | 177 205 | 0.63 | 211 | 273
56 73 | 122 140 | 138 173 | 1.54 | 220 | 239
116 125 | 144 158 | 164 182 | 0.30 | 214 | 257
